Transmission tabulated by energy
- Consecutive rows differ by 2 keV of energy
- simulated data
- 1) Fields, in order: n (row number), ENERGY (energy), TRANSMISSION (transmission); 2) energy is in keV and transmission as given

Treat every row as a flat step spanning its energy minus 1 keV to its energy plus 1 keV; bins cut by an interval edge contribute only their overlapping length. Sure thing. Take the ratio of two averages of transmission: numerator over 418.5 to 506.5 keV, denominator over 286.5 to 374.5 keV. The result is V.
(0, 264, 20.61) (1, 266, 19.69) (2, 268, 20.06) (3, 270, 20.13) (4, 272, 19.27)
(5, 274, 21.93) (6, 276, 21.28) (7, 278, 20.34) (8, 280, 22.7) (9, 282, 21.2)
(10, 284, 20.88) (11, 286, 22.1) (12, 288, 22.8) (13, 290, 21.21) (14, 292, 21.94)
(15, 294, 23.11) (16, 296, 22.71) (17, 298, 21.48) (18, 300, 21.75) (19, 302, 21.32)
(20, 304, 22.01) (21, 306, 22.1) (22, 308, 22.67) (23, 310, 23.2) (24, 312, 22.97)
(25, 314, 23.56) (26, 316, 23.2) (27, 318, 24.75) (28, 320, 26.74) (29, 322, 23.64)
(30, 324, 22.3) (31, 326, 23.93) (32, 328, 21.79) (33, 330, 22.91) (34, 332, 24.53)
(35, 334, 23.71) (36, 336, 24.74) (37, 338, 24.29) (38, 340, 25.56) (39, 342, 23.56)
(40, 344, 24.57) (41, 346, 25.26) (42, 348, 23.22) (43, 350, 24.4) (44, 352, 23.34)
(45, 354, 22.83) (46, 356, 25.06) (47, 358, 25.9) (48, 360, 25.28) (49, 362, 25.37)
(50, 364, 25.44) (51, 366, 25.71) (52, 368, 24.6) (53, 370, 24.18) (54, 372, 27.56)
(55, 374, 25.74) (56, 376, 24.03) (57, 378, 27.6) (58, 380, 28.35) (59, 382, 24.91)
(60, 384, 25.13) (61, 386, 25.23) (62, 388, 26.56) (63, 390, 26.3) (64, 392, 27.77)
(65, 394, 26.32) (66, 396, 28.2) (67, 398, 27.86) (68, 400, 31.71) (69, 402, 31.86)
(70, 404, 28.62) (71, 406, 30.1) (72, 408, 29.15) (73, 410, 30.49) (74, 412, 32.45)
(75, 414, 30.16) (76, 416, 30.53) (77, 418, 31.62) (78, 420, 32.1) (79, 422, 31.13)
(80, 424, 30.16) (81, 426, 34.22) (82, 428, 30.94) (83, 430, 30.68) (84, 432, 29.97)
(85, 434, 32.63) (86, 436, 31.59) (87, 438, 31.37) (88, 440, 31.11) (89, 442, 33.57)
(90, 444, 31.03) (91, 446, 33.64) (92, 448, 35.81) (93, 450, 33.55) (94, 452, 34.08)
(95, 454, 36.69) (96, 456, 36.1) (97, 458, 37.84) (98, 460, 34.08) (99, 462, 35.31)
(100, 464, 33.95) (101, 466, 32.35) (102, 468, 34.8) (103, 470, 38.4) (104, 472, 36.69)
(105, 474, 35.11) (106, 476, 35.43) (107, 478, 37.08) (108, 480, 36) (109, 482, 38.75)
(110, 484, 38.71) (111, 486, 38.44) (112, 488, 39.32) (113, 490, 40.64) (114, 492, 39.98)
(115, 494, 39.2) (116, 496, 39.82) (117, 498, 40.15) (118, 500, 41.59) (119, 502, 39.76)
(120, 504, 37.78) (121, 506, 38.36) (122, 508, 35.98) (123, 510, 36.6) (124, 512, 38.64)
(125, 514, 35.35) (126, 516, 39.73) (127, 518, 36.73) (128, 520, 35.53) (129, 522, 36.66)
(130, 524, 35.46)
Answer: 1.5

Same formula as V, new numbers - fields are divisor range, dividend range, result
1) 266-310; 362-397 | 1.21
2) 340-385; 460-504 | 1.50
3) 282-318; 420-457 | 1.46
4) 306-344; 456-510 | 1.58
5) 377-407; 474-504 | 1.40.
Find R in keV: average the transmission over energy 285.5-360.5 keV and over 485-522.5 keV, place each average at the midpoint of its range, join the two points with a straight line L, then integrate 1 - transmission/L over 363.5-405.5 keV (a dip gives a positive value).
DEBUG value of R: 2.4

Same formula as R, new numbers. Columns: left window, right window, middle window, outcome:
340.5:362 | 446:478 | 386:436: 0.5 keV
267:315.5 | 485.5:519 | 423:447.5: 1.1 keV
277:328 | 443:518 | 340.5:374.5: 2.7 keV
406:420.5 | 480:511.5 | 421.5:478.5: 1.1 keV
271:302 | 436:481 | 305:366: 3.0 keV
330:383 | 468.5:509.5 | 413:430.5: 0.1 keV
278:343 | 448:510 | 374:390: 1.7 keV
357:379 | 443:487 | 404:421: -0.3 keV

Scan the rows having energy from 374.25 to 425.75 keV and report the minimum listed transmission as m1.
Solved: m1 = 24.03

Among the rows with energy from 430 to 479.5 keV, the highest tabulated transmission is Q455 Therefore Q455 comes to 38.4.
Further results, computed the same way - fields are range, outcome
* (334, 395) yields 28.35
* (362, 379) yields 27.6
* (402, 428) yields 34.22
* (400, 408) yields 31.86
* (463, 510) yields 41.59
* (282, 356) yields 26.74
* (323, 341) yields 25.56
